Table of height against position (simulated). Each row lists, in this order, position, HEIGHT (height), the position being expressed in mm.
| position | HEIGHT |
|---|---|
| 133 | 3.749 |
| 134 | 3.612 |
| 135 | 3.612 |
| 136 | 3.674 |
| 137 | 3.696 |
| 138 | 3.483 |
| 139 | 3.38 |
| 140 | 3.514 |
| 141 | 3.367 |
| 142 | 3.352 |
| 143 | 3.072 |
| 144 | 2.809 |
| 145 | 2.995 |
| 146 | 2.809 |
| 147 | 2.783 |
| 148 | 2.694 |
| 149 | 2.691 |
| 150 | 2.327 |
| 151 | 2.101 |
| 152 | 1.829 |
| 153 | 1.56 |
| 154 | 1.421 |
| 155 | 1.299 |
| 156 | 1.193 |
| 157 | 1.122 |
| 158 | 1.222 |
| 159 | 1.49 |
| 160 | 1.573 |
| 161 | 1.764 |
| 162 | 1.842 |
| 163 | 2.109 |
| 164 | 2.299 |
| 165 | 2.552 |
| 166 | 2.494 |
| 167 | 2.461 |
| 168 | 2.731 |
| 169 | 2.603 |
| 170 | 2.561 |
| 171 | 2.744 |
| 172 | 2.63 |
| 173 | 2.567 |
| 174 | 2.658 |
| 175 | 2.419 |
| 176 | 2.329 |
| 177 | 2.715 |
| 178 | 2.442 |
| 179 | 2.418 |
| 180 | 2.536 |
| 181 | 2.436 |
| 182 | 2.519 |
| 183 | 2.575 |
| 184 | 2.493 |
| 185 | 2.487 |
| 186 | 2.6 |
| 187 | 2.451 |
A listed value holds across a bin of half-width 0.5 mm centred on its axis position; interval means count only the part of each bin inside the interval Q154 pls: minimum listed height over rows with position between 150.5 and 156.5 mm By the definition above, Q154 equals 1.193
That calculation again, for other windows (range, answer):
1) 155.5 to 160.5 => 1.122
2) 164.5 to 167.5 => 2.461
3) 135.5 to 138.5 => 3.483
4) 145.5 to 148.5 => 2.694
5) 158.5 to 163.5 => 1.49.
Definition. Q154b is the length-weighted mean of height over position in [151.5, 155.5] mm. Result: 1.53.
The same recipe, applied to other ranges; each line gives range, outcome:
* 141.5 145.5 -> 3.06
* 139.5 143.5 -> 3.33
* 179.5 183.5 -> 2.52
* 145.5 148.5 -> 2.76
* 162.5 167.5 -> 2.38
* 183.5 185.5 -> 2.49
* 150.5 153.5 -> 1.83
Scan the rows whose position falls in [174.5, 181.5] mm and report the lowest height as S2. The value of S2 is 2.329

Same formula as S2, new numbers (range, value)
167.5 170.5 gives 2.561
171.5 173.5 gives 2.567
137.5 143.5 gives 3.072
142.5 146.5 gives 2.809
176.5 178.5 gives 2.442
